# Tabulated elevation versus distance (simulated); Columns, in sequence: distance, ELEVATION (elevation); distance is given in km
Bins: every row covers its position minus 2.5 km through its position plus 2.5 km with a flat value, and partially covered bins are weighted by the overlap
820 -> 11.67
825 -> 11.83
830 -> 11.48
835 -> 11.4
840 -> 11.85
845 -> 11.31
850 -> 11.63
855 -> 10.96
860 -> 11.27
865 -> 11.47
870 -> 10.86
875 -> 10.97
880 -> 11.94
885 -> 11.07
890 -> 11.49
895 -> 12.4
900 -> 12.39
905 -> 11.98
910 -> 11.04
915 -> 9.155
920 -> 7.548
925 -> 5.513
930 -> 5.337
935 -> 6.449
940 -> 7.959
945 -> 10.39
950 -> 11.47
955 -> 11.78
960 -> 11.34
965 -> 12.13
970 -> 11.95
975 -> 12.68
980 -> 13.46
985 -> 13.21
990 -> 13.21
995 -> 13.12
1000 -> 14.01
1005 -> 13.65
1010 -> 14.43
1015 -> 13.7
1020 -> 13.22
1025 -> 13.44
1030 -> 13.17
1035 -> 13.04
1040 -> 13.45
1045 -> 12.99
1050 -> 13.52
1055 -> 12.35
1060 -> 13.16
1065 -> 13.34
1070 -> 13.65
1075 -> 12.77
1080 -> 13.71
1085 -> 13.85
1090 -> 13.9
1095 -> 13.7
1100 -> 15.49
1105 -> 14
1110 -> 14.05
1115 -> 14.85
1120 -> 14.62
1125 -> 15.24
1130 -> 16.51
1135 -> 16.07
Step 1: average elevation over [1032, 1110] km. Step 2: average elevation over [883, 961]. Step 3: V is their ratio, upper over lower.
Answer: 1.38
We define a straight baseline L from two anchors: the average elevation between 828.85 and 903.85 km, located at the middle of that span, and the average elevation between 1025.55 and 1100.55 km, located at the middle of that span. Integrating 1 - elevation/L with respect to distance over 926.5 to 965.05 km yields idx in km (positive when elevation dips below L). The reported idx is 9.3 km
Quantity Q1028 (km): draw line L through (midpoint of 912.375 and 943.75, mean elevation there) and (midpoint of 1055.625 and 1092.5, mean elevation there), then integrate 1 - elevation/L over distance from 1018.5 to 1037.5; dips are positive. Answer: -3.0 km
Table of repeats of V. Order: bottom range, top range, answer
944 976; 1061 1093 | 1.16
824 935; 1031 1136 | 1.32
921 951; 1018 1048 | 1.73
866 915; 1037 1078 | 1.15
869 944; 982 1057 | 1.37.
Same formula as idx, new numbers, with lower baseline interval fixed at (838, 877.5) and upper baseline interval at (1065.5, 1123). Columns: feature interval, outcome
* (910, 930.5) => 7.6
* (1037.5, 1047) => 0.1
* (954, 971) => 1.0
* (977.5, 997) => -0.7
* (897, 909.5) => -0.2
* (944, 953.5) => 1.0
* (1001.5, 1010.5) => -0.6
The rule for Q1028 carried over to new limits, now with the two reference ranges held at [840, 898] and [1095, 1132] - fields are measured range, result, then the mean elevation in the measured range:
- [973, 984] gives -0.12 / 13.1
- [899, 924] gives 4.15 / 10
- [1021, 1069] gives 2.47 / 13.2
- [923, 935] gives 6.49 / 5.63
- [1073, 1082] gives 0.70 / 13.2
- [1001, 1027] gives -0.49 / 13.7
